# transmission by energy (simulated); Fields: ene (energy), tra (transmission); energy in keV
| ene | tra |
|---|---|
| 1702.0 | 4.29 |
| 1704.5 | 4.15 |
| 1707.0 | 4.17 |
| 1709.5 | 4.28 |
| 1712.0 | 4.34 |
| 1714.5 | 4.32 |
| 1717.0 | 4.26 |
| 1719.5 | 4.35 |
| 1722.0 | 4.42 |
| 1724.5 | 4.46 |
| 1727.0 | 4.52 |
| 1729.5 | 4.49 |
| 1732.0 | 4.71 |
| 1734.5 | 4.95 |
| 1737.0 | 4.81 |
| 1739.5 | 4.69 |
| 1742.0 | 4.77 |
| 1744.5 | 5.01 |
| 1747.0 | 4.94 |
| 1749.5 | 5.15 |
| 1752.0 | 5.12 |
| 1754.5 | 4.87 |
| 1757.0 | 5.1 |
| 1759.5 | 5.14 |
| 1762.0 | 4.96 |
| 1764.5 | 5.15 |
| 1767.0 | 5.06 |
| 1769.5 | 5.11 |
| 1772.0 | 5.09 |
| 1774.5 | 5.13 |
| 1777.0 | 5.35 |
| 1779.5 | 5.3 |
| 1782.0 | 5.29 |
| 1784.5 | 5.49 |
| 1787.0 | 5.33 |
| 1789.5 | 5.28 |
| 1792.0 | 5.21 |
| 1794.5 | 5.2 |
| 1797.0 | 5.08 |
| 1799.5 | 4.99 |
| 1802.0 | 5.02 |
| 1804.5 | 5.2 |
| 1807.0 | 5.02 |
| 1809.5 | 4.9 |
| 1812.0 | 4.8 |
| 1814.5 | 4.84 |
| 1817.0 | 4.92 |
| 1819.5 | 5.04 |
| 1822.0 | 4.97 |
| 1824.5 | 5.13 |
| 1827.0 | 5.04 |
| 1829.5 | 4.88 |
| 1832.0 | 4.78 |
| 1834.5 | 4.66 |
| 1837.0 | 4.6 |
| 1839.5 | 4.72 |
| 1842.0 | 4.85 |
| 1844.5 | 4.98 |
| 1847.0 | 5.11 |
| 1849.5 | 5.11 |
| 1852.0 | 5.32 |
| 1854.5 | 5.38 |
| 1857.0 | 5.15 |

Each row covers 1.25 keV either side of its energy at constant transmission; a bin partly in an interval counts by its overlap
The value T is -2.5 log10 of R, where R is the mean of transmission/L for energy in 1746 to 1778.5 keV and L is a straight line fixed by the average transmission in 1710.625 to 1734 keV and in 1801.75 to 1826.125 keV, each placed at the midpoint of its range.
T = -0.09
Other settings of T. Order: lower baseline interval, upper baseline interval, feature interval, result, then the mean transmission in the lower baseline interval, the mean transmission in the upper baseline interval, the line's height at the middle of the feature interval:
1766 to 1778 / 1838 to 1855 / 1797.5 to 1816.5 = 0.03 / 5.15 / 5.05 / 5.1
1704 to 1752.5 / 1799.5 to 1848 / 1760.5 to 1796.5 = -0.10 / 4.59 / 4.92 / 4.77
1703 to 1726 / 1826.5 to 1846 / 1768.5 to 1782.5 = -0.14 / 4.31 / 4.81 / 4.56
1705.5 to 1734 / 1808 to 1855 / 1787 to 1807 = -0.08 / 4.41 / 4.94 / 4.78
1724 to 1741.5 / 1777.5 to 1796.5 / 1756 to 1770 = -0.01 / 4.67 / 5.29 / 5.02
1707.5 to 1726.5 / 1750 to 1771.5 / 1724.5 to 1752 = -0.02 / 4.35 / 5.07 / 4.7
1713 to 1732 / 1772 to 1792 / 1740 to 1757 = -0.04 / 4.42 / 5.29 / 4.8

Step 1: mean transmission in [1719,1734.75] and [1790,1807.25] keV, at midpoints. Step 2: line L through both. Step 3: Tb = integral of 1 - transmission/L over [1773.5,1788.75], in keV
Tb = -1.0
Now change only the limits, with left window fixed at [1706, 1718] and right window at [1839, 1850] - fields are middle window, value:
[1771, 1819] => -4.3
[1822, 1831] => -0.3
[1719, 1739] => -1.1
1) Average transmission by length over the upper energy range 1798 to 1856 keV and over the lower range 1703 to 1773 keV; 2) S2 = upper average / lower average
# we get 1.1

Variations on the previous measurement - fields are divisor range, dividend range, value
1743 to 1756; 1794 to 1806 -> 1.01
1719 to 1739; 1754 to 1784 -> 1.12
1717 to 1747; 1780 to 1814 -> 1.10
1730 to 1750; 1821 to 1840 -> 1.00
